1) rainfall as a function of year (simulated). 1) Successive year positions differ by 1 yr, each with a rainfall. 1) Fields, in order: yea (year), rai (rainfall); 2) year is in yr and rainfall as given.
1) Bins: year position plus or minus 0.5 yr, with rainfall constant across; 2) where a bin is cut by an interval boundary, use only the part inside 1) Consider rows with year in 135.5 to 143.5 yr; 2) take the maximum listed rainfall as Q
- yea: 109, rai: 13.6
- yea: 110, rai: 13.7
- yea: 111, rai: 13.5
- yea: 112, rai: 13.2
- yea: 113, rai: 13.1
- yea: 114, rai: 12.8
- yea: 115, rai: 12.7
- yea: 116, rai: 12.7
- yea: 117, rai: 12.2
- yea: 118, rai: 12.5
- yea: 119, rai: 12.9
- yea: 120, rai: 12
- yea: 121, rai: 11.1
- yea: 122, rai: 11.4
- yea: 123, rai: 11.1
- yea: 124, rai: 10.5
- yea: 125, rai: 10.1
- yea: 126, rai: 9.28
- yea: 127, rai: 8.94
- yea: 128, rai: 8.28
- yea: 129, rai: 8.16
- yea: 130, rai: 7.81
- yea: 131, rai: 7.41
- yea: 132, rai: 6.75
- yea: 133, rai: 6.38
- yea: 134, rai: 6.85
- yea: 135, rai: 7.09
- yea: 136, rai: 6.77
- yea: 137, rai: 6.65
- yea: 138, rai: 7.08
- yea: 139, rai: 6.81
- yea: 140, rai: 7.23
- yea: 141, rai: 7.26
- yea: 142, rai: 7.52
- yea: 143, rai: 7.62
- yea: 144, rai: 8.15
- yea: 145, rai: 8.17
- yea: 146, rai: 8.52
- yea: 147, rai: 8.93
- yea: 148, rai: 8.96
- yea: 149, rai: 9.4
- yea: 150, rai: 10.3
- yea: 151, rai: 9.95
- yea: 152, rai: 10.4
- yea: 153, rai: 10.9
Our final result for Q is 7.62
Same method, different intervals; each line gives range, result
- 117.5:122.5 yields 12.9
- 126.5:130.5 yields 8.94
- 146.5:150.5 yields 10.3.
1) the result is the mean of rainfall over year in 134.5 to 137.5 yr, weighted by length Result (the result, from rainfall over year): 6.84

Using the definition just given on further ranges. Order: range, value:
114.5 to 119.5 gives 12.6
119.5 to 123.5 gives 11.4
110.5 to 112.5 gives 13.3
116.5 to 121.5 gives 12.1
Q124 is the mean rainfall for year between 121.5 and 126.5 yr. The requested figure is 10.5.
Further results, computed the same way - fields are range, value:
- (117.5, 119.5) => 12.7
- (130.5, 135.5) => 6.9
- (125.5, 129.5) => 8.66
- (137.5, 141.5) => 7.09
